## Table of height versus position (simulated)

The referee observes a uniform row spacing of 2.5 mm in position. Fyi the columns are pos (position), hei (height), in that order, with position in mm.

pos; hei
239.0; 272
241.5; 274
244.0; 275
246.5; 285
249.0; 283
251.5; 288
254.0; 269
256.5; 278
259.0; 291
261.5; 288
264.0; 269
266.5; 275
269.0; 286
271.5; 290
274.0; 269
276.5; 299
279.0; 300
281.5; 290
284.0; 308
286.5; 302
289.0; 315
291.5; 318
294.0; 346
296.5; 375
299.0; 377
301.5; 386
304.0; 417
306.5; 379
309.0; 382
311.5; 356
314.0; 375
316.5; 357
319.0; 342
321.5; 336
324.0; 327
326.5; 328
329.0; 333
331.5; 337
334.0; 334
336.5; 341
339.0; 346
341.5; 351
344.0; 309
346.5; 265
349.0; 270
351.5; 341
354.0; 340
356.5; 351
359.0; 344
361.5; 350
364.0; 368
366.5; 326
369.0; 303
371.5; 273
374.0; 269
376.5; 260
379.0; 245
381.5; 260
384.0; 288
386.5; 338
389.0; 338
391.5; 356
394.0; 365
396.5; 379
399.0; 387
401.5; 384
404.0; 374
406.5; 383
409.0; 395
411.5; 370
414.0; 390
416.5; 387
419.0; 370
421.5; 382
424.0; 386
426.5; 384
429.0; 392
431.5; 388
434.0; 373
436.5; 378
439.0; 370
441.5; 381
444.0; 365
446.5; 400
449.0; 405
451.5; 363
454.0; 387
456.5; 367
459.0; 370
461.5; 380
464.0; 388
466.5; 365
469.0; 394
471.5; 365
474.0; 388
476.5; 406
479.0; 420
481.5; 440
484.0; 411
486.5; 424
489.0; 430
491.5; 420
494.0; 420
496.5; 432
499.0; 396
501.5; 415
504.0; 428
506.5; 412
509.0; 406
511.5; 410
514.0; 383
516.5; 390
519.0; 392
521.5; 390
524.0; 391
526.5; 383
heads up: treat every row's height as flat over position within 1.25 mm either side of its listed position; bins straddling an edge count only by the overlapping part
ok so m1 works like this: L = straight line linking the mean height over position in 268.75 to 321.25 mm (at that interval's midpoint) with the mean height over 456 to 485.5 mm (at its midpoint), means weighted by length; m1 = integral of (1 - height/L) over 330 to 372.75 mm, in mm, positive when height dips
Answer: 3.4 mm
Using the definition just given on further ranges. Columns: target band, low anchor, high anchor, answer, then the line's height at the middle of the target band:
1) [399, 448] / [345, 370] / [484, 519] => -2.3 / 365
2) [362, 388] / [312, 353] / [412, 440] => 4.3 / 354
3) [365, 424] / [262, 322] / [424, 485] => 4.1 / 366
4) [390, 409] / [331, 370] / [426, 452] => -0.9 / 359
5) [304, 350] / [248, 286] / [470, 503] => -2.9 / 321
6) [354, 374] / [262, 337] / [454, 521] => 1.6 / 355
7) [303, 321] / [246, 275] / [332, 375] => -3.9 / 304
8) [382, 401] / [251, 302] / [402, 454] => 0.8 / 363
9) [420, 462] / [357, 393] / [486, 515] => -1.8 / 365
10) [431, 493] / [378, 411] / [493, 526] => -1.7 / 381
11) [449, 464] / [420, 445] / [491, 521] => 0.5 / 389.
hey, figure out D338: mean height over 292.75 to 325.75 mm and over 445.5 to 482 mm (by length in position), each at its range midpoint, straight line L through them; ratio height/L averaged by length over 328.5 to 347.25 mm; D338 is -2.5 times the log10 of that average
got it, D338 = 0.13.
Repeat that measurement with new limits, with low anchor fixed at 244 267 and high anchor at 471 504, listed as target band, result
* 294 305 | -0.244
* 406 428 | -0.027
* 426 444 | 0.013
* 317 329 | -0.051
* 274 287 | -0.006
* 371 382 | 0.321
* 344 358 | 0.075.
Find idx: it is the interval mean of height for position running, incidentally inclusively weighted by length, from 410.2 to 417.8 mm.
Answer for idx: 382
